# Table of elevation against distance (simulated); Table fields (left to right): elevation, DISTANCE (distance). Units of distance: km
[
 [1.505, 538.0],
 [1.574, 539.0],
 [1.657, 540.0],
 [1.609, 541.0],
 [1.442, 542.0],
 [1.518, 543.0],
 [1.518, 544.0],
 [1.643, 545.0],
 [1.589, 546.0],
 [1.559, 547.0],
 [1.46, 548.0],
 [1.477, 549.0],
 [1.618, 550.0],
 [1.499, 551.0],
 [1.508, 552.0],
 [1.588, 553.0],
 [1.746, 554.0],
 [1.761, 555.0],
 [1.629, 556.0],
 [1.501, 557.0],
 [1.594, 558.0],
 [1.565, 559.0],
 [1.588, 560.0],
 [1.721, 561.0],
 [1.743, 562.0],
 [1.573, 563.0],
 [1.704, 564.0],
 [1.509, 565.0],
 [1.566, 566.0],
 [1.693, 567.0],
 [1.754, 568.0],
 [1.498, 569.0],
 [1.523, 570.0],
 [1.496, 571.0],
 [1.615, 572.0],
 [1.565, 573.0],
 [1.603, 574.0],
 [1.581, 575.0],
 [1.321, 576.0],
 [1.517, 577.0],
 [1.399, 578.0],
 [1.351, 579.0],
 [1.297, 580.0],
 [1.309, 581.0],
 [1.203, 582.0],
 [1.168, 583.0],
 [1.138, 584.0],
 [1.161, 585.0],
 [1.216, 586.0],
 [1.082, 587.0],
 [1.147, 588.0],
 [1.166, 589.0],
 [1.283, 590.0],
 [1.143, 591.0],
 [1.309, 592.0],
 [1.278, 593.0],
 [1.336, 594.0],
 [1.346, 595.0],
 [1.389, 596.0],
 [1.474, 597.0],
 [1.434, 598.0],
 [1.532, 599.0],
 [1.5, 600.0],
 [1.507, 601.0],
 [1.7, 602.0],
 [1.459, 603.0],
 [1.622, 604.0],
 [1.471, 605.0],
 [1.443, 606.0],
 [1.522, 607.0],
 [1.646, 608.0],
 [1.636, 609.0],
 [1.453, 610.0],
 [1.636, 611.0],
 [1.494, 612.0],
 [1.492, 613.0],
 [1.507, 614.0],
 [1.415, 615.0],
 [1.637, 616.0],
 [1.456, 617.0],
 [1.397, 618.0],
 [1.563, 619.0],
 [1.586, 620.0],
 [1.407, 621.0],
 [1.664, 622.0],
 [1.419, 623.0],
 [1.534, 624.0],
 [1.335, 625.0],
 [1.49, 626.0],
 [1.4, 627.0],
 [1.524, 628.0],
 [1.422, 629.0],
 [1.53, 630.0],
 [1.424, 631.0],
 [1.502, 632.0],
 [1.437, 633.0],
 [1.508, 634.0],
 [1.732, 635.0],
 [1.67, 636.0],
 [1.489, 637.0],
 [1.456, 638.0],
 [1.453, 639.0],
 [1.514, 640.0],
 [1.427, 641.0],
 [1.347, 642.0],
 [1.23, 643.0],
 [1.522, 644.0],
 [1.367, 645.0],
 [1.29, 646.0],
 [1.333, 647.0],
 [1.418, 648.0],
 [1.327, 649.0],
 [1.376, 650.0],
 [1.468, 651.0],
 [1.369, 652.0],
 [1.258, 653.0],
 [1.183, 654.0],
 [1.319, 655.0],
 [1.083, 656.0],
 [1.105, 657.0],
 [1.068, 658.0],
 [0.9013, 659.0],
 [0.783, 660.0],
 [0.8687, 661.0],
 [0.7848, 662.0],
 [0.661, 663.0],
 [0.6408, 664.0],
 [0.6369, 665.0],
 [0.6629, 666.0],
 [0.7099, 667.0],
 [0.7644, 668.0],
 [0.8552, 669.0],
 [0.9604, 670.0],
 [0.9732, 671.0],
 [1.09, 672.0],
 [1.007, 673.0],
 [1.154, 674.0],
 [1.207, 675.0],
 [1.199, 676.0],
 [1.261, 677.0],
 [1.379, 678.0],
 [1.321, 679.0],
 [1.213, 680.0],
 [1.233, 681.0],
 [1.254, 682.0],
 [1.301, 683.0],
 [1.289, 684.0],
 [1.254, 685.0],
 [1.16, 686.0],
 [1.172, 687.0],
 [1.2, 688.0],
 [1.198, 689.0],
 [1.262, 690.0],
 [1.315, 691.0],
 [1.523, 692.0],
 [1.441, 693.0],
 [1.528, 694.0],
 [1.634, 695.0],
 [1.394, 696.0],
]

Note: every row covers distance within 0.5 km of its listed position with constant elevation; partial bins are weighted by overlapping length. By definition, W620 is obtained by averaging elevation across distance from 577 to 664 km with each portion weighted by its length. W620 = 1.37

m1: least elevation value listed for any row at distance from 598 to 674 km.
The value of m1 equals 0.6369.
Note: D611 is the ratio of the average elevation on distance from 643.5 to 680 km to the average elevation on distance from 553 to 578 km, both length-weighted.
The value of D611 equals 0.7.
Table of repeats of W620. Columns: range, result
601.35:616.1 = 1.54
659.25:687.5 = 1.03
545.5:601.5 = 1.46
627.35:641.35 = 1.51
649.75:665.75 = 1.02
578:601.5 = 1.3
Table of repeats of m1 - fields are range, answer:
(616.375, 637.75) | 1.335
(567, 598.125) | 1.082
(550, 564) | 1.499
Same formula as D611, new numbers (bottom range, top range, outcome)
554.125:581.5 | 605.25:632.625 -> 0.96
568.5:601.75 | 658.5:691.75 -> 0.77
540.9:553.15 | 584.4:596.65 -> 0.81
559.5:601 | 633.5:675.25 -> 0.82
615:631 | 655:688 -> 0.70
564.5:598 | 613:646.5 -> 1.07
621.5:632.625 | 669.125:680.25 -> 0.78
